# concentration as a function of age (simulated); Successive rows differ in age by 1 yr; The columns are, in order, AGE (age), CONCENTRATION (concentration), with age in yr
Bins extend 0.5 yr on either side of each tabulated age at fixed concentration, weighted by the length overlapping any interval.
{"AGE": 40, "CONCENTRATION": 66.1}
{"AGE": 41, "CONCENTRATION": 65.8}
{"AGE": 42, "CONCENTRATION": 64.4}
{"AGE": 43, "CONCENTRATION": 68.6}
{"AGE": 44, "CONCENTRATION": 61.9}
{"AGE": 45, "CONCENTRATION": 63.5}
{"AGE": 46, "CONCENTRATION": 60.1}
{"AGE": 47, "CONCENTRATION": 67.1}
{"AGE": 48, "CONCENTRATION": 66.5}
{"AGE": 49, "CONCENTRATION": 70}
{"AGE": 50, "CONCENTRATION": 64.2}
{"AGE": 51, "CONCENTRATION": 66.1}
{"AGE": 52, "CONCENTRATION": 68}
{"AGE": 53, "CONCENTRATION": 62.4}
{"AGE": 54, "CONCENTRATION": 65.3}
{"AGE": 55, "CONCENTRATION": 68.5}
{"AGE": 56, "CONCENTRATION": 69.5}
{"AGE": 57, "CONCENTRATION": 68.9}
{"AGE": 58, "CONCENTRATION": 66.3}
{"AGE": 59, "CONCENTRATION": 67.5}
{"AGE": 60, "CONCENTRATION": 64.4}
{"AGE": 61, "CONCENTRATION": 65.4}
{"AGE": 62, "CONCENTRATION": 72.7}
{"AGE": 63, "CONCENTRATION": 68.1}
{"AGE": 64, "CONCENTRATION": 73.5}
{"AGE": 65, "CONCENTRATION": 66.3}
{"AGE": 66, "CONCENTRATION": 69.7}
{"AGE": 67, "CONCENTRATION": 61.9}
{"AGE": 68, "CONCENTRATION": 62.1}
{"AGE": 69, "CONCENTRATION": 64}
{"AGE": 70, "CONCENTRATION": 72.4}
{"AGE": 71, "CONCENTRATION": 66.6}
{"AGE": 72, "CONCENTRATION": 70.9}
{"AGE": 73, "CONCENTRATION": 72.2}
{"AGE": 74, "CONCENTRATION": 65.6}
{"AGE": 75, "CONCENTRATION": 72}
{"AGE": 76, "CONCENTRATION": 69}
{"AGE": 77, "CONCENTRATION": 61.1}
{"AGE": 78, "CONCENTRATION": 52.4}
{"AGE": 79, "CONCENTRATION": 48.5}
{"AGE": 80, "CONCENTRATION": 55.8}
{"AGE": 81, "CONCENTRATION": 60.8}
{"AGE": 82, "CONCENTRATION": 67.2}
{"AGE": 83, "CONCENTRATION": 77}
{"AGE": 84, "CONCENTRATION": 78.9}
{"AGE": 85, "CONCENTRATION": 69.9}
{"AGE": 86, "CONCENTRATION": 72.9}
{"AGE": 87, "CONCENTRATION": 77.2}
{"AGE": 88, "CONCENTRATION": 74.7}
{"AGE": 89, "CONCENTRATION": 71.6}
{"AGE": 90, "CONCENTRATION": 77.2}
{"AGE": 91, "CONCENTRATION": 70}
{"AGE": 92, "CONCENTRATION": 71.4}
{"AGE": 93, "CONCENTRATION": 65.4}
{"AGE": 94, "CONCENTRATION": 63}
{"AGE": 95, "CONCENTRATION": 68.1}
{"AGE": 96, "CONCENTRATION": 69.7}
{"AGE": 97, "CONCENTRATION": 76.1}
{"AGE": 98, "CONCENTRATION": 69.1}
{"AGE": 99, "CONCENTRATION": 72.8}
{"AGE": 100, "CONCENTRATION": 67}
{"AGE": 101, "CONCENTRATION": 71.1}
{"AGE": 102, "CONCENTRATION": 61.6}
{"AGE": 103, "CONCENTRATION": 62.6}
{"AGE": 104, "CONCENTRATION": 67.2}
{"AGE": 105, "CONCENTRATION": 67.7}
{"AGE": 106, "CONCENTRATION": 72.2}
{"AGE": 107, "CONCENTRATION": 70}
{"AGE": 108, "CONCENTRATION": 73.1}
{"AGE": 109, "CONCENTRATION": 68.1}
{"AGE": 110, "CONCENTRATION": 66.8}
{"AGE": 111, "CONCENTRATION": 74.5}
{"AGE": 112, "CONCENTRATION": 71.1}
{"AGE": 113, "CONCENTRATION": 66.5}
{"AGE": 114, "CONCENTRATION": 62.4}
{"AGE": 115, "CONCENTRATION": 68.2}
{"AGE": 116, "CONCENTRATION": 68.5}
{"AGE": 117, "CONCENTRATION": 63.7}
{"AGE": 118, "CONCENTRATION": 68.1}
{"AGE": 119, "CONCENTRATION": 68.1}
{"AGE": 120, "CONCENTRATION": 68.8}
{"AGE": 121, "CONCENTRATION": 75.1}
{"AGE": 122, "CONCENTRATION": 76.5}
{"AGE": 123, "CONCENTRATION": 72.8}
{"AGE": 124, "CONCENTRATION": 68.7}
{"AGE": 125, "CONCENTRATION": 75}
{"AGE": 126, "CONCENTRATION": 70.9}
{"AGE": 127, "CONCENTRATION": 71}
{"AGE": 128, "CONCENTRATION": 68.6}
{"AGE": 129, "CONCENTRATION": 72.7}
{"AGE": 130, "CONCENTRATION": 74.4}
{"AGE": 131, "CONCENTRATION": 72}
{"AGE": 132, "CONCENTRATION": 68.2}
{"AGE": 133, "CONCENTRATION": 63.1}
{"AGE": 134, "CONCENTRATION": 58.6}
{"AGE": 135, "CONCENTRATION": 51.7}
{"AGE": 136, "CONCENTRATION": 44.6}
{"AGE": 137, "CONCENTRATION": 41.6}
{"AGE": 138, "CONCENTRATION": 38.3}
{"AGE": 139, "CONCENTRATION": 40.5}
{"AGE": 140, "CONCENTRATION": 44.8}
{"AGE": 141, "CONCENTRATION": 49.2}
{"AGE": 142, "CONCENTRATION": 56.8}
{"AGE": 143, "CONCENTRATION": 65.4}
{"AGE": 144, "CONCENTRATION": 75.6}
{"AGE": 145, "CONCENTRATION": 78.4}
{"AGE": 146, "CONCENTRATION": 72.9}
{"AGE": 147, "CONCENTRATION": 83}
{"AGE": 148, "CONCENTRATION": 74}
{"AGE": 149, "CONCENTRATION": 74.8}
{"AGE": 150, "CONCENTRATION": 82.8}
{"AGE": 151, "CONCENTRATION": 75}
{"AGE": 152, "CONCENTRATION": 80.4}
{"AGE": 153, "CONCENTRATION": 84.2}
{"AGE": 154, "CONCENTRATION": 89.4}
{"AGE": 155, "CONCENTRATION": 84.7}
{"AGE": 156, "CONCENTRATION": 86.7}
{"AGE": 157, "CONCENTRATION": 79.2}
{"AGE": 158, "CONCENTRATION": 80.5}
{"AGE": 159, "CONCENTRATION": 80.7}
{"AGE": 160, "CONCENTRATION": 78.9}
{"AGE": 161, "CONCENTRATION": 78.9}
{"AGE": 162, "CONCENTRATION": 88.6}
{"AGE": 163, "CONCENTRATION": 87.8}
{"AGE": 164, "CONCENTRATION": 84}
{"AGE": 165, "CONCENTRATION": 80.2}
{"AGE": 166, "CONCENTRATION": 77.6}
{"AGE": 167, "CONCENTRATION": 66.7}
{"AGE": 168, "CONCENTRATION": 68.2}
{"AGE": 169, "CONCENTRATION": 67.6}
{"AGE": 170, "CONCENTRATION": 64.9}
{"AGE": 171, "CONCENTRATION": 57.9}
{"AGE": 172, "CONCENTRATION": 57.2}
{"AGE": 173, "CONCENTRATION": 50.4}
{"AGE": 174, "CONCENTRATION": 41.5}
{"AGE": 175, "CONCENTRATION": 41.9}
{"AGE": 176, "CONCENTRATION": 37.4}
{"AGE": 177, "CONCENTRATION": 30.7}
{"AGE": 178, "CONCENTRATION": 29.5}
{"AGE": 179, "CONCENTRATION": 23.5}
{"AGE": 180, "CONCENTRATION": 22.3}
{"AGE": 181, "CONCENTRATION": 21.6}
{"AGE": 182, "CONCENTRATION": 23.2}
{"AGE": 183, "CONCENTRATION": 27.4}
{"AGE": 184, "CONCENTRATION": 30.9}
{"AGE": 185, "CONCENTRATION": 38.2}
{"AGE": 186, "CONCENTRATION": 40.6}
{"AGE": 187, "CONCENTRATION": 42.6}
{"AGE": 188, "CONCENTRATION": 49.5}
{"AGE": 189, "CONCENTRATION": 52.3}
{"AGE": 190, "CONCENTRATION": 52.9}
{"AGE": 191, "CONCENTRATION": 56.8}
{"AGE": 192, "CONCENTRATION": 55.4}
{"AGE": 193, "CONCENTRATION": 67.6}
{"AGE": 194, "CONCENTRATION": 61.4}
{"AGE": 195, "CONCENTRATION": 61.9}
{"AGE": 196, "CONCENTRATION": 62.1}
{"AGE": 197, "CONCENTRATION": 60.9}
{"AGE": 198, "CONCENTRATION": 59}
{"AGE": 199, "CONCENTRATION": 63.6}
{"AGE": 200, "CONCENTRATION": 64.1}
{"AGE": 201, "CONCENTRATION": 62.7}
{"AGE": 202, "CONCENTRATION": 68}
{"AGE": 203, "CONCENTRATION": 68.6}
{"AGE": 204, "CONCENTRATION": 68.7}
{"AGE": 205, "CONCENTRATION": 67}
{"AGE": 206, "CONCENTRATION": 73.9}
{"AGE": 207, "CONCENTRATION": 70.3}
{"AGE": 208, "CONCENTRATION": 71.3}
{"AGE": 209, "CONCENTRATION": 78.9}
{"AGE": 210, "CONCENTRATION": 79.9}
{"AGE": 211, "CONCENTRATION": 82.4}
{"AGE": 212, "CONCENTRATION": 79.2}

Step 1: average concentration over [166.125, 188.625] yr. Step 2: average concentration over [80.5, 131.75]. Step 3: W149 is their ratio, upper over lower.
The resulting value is 0.61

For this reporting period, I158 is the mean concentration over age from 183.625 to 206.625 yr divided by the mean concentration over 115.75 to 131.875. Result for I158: 0.82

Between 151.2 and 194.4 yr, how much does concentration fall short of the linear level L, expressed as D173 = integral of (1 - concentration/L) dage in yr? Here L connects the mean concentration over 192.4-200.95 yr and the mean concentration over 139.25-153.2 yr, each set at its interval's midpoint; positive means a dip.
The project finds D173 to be 5.1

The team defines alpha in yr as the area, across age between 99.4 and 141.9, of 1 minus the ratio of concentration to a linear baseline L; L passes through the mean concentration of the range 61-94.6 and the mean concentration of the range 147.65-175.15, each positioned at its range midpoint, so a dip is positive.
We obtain 3.7 yr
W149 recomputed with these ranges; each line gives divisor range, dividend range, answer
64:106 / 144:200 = 0.90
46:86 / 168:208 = 0.78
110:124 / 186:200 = 0.82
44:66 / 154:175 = 1.09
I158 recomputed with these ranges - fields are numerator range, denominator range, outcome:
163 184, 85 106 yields 0.70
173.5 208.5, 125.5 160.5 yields 0.73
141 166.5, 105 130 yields 1.12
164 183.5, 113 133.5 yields 0.68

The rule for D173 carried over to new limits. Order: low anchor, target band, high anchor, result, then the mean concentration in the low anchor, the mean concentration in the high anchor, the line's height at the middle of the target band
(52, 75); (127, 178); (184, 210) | -3.1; 67.6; 60.5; 62.9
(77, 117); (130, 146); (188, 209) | 2.1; 68.3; 63.5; 66.3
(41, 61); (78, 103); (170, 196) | -3.9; 65.9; 43.8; 59.3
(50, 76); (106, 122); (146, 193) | -1.2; 67.6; 60.7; 64.3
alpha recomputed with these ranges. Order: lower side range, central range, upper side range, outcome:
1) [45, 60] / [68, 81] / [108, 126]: 0.7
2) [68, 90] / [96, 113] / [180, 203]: -1.5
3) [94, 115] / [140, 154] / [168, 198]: -4.0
